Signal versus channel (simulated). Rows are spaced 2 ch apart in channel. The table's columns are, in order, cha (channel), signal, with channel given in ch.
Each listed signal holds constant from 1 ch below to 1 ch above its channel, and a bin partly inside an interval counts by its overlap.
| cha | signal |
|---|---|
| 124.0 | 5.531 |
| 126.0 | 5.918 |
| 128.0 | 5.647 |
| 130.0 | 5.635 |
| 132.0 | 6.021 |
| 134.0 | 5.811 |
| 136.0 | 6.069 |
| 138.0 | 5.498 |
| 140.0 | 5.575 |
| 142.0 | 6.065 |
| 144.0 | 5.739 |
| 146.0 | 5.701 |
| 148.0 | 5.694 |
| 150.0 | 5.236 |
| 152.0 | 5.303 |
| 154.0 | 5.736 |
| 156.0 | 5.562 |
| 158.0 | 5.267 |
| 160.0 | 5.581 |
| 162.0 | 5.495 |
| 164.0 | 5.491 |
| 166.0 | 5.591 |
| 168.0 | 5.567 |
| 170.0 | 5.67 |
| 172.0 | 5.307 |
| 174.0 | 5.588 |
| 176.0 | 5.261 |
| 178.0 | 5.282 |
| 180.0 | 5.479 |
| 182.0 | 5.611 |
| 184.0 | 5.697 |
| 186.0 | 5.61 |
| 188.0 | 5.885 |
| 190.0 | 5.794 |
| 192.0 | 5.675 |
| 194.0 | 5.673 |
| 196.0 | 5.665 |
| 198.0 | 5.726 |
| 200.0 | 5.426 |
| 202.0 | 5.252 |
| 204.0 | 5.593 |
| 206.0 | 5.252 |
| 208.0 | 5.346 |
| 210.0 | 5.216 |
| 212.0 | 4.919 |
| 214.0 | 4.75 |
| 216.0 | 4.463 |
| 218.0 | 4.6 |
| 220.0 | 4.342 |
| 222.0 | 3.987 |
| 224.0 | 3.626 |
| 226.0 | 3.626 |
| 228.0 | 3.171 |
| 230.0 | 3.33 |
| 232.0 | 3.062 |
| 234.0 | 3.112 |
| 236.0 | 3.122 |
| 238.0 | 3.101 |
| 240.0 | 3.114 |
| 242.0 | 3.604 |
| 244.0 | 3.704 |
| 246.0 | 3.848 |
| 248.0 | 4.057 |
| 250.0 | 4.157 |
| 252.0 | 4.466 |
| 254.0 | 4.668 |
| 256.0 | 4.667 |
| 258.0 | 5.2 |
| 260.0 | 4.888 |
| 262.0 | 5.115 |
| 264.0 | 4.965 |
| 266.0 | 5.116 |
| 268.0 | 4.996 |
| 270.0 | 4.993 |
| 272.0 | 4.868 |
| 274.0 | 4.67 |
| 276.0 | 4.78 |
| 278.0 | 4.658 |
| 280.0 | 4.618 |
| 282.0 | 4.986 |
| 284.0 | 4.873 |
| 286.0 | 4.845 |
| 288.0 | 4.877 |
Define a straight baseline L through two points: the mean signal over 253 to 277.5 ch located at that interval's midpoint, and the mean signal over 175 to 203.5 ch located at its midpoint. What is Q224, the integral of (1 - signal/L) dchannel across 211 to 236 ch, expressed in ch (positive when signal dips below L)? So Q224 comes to 6.6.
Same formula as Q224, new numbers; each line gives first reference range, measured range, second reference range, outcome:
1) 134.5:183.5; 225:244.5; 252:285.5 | 6.90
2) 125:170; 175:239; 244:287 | 5.26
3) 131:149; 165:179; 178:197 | 0.58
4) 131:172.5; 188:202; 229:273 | -1.82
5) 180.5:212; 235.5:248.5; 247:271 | 3.85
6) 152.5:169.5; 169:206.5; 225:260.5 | -4.49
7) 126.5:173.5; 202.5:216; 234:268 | -0.91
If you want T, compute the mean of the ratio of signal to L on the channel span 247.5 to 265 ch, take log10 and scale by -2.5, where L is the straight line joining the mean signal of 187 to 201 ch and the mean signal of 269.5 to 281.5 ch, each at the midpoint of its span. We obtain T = 0.061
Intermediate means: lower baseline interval 5.69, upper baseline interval 4.76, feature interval 4.71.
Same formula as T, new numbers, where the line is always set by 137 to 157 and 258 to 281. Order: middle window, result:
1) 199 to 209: -0.02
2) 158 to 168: 0.00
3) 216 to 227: 0.26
